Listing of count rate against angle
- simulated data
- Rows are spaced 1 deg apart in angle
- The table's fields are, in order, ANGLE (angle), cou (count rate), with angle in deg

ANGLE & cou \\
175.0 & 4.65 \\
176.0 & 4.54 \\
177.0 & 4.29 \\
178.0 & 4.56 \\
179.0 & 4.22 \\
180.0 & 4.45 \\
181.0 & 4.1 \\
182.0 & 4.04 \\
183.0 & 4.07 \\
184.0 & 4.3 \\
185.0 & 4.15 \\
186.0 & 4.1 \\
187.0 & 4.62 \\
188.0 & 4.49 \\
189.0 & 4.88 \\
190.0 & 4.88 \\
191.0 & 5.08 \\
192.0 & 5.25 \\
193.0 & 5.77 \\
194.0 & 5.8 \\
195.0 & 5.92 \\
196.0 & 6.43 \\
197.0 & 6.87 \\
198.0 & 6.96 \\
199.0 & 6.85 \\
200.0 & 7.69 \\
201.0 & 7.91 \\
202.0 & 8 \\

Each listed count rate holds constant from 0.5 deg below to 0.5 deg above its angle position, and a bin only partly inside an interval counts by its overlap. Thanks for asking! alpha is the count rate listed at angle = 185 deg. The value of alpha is 4.15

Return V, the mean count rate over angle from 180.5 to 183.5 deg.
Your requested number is 4.07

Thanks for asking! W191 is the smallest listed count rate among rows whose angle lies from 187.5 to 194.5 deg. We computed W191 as 4.49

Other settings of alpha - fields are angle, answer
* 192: 5.25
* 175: 4.65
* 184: 4.3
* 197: 6.87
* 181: 4.1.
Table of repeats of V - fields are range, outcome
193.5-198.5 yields 6.4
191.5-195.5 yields 5.69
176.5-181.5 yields 4.32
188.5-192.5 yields 5.02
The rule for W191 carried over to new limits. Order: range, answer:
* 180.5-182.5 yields 4.04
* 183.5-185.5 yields 4.15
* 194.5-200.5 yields 5.92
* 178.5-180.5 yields 4.22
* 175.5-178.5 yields 4.29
